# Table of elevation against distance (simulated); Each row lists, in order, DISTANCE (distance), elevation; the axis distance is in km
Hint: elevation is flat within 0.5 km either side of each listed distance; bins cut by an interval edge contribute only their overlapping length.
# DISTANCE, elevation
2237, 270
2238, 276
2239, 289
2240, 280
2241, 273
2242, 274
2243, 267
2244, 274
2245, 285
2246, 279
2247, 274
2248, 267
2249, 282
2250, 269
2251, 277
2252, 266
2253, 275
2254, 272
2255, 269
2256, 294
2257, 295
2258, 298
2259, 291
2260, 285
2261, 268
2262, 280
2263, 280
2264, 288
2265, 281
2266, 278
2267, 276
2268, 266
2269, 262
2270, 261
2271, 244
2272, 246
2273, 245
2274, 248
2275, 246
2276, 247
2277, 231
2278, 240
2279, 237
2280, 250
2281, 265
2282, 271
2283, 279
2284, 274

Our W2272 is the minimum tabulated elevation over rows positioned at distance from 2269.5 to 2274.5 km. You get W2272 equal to 244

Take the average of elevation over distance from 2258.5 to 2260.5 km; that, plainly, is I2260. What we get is 288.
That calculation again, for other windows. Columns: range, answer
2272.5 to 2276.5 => 246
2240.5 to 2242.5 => 274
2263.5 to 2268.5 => 278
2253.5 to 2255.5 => 270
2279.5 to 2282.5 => 262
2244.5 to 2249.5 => 277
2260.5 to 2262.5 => 274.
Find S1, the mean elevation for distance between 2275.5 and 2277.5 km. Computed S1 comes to 239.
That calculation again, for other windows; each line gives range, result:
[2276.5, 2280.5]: 240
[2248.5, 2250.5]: 276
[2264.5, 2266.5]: 280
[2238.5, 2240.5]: 284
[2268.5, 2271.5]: 256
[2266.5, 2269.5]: 268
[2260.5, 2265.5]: 279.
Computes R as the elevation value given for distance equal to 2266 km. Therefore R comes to 278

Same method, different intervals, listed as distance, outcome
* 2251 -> 277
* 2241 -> 273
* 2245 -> 285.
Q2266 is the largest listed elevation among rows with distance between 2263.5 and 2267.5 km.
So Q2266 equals 288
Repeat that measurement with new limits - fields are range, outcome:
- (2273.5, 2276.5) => 248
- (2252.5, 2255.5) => 275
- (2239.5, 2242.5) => 280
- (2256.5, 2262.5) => 298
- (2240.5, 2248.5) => 285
